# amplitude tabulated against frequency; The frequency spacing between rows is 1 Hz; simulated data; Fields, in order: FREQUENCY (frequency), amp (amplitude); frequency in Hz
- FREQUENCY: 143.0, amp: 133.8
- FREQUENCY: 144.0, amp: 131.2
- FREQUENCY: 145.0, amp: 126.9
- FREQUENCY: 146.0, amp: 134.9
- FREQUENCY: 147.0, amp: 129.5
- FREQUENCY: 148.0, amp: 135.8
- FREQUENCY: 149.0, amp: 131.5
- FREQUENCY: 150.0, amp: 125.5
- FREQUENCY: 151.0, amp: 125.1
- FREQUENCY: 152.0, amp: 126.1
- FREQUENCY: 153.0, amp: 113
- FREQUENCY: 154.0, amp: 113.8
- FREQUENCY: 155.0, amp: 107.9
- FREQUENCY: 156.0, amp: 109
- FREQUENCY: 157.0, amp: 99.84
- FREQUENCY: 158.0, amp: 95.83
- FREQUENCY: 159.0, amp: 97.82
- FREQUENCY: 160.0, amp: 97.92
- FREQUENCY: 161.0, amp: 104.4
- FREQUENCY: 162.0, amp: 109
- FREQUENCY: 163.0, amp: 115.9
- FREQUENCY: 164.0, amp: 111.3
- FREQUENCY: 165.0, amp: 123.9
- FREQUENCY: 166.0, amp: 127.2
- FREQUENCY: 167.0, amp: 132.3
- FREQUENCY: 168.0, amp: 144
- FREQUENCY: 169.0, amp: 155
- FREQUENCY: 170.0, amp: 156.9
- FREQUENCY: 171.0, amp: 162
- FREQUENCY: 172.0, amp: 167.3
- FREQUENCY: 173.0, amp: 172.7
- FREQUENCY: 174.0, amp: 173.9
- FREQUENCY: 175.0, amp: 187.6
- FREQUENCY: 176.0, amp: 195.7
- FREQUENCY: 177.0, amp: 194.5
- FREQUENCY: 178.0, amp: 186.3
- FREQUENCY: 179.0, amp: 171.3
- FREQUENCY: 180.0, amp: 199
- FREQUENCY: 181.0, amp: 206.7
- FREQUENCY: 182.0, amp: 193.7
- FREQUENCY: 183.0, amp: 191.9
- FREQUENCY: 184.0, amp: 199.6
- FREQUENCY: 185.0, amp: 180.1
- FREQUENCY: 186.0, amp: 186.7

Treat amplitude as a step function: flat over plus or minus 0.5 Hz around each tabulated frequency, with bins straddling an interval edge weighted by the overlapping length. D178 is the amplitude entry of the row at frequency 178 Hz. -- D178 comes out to 186.3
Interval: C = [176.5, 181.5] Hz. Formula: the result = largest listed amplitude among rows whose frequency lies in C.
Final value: 206.7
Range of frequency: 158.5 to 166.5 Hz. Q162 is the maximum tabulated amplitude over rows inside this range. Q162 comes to 127.2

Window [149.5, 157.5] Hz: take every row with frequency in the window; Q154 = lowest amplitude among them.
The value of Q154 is 99.84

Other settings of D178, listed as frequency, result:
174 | 173.9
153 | 113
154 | 113.8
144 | 131.2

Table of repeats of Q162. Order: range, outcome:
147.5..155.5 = 135.8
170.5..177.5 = 195.7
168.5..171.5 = 162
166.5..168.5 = 144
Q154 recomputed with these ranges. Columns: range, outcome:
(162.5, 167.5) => 111.3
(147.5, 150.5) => 125.5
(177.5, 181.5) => 171.3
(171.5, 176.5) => 167.3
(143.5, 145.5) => 126.9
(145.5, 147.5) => 129.5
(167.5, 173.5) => 144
